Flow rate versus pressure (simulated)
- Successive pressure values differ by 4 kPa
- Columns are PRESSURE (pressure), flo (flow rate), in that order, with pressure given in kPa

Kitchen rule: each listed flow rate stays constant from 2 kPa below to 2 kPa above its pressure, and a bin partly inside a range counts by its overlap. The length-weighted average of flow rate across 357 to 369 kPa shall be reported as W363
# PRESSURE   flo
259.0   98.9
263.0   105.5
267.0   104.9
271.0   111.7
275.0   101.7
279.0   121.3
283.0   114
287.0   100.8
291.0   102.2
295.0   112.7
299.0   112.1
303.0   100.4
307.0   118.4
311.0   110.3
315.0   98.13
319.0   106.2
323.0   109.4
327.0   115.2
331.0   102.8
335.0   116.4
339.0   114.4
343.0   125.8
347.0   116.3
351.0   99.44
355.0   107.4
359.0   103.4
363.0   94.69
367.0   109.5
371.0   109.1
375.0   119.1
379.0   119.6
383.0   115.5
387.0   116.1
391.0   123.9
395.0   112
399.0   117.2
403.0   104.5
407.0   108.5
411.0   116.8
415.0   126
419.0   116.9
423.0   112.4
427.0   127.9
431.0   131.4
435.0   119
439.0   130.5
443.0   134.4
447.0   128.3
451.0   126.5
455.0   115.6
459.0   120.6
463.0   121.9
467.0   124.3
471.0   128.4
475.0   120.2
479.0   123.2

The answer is 103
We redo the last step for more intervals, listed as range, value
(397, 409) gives 110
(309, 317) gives 104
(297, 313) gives 110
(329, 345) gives 115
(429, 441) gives 127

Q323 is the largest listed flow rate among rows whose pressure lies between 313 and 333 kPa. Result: 115.2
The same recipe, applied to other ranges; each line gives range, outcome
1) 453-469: 124.3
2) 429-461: 134.4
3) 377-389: 119.6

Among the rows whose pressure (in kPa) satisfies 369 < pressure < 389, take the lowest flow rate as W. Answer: 109.1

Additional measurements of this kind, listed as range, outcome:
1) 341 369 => 94.69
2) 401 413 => 104.5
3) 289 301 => 102.2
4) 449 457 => 115.6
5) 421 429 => 112.4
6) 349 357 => 99.44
